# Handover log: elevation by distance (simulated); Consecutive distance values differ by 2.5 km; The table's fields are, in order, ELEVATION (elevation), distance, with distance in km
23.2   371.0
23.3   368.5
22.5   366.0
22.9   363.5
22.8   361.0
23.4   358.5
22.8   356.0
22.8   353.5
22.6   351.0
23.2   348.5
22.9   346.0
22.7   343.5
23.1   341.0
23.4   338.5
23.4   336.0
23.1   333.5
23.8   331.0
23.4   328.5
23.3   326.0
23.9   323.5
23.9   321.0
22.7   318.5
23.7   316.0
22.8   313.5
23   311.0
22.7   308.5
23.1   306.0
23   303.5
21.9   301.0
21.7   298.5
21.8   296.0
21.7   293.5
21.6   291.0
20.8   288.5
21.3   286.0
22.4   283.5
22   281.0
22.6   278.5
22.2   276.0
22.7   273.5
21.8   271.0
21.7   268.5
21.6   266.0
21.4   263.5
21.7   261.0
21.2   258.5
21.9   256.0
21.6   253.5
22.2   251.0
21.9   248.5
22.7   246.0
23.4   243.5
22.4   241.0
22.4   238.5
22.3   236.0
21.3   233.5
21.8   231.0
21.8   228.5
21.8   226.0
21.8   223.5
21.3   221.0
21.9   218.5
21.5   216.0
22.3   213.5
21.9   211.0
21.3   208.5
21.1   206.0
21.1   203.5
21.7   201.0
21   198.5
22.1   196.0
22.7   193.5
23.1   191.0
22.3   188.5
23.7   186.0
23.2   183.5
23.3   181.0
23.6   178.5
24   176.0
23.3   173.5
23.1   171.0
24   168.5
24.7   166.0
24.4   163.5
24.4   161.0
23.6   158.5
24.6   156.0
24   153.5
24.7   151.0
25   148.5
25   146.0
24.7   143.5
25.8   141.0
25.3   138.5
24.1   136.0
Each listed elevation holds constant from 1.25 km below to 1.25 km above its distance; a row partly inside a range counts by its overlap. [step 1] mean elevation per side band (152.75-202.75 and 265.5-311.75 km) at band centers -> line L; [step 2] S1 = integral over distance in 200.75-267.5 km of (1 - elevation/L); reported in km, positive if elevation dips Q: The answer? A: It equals 2.5 km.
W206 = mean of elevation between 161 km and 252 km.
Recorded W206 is 22.5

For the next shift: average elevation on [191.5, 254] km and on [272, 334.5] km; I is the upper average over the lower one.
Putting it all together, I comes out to 1.03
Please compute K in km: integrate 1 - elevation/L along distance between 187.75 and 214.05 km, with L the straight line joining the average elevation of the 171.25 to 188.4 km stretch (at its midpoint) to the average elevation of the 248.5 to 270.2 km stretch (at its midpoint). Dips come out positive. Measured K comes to 1.3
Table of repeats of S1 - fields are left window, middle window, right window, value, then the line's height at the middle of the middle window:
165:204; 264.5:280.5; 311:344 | 0.8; 23.2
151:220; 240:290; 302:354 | 2.3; 23.1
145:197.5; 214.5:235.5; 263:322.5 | 1.3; 23.1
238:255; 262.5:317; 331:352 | 1.3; 22.7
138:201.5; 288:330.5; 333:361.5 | 0.9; 23.2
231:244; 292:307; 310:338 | 0.6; 23.1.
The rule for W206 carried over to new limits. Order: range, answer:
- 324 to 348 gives 23.3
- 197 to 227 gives 21.6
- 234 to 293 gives 22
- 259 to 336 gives 22.4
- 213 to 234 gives 21.7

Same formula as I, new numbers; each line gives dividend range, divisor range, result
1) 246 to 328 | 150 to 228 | 0.98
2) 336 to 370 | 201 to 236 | 1.06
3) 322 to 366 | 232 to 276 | 1.05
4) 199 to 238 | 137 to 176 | 0.89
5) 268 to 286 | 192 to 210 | 1.03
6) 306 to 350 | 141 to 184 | 0.96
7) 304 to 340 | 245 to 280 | 1.06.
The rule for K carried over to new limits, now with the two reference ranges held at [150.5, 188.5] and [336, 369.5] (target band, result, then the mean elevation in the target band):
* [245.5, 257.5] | 0.74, 22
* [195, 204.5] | 0.89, 21.5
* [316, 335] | -0.30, 23.5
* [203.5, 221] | 1.51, 21.6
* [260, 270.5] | 0.80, 21.6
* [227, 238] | 0.79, 21.8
